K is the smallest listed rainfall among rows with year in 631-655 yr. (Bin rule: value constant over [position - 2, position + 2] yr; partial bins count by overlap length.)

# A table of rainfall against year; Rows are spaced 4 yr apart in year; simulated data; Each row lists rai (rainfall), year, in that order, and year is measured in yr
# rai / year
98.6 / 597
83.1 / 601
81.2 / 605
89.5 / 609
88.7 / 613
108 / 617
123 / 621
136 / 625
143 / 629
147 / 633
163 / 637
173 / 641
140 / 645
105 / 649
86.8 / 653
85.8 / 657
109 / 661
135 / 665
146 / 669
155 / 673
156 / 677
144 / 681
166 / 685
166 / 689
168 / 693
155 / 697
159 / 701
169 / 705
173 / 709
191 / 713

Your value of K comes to 86.8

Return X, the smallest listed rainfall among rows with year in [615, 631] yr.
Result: 108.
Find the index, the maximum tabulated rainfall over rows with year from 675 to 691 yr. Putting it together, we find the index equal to 166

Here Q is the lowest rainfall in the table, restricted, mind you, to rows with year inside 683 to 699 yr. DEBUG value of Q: 155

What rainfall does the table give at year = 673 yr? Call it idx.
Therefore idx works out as 155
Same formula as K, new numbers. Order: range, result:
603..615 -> 81.2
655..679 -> 85.8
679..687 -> 144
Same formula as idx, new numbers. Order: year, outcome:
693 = 168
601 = 83.1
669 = 146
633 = 147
